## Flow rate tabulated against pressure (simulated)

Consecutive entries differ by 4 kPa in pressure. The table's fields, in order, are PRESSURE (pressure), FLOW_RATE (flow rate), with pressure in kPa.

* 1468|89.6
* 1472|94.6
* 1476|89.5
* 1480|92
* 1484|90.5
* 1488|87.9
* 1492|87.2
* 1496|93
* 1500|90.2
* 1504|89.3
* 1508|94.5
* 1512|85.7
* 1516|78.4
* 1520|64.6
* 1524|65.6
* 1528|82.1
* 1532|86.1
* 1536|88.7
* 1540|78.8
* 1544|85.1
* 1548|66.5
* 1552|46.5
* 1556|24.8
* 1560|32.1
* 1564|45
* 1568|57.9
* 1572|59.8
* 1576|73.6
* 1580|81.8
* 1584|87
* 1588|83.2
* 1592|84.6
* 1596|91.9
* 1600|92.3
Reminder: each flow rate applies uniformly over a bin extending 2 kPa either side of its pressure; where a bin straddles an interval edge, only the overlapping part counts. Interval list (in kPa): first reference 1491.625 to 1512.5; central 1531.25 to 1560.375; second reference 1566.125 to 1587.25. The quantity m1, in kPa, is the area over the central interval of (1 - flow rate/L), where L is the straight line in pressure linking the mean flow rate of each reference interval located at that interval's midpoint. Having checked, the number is 5.9 kPa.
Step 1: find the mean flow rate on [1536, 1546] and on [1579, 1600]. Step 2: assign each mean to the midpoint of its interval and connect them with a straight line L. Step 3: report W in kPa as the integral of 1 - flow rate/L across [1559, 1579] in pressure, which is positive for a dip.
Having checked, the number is 6.8 kPa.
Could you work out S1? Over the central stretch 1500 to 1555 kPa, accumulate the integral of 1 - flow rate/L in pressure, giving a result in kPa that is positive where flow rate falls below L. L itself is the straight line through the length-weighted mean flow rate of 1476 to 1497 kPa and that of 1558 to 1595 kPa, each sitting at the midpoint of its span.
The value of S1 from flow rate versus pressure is 1.93 kPa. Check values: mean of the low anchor 89.9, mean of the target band 77.3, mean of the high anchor 67.9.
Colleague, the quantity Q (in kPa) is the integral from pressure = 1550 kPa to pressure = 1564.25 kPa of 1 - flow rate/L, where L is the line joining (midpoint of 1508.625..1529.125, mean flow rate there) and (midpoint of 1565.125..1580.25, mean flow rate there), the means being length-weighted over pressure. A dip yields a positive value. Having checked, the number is 6.73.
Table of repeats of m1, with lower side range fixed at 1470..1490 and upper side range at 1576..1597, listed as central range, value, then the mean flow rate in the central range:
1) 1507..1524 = 2.0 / 78.2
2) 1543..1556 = 4.3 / 58.2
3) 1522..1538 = 1.3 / 80.6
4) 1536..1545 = 0.4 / 83.1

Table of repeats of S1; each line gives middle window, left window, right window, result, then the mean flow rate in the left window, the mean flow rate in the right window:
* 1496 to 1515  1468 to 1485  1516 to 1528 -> -2.9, 91.5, 70.1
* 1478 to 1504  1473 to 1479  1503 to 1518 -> -0.3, 90.8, 86.8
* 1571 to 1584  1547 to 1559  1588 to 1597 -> -0.8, 43.1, 86.7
